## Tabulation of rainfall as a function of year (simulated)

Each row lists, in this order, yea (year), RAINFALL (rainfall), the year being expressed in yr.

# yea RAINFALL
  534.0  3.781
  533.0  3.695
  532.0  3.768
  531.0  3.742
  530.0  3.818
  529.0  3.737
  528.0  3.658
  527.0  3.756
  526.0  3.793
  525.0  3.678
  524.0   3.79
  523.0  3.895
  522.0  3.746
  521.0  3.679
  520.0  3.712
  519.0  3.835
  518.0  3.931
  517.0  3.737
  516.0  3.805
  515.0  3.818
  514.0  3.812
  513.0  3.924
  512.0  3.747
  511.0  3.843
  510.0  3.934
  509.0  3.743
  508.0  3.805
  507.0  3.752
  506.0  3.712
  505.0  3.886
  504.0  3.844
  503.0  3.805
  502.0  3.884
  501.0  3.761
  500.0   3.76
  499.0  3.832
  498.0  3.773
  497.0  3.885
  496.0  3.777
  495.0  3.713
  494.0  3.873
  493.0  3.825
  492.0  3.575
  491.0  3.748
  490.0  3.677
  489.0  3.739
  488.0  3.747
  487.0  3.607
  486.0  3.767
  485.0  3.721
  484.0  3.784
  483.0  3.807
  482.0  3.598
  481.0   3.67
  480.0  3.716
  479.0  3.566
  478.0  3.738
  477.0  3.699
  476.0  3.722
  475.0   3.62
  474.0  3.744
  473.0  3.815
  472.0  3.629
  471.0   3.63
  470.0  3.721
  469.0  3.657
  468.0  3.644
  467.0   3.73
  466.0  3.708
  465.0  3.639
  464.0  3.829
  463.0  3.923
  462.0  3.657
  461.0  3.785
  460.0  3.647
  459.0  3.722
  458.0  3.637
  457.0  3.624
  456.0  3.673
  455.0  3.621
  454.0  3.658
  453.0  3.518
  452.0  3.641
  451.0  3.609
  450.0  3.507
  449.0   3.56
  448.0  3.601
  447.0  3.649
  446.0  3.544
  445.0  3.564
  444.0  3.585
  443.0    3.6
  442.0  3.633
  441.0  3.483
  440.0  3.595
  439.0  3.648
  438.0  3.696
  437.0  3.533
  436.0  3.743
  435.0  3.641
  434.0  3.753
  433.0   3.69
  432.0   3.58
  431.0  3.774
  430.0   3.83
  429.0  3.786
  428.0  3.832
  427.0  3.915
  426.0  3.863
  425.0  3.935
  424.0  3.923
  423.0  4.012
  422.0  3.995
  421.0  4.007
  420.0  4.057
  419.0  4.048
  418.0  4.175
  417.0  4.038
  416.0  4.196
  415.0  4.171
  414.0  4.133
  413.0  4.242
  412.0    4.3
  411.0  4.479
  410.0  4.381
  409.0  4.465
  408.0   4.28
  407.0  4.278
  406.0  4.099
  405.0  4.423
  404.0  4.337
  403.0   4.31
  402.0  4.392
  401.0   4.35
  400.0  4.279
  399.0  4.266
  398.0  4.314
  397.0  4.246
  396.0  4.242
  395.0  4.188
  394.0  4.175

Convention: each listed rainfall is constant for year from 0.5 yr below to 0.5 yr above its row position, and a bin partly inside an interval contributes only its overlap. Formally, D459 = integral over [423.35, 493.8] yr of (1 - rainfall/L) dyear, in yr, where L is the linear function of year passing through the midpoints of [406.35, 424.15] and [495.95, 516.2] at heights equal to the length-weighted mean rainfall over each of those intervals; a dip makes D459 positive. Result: 5.5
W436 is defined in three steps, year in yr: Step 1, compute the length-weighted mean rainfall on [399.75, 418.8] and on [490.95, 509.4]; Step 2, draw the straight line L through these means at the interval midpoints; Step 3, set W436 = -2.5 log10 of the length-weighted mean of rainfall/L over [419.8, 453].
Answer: 0.12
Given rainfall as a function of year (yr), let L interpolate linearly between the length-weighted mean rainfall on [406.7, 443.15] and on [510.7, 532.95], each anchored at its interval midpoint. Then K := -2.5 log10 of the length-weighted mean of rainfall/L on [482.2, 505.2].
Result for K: 0.02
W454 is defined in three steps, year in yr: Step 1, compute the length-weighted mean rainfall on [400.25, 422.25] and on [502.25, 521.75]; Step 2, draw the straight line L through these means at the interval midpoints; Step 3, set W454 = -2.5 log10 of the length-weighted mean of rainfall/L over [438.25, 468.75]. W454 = 0.12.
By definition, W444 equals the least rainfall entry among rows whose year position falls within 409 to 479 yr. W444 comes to 3.483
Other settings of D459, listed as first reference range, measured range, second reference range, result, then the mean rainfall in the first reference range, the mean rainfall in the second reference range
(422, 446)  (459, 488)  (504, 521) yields 0.5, 3.72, 3.81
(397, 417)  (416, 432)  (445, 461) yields 0.4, 4.29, 3.62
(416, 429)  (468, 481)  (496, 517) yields 0.6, 3.98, 3.81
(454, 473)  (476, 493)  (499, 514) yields 0.2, 3.7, 3.81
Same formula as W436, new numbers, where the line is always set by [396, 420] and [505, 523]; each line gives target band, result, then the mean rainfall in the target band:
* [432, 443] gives 0.14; 3.64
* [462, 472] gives 0.08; 3.71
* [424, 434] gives 0.10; 3.8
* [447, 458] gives 0.13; 3.6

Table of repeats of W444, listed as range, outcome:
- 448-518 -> 3.507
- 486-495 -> 3.575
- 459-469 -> 3.639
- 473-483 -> 3.566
